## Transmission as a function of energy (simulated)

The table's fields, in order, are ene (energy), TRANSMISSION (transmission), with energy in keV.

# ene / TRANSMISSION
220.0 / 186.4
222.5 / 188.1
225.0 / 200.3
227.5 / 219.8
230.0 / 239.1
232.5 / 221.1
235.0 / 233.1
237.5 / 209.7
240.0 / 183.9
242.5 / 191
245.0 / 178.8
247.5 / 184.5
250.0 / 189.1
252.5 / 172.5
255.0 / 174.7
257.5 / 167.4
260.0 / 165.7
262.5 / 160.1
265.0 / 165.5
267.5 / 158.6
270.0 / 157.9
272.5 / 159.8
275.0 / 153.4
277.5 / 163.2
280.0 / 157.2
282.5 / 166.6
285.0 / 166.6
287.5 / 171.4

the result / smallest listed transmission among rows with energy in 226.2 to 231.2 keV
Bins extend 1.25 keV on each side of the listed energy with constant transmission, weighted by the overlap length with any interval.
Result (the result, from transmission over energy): 219.8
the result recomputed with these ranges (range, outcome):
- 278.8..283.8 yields 157.2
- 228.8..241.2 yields 183.9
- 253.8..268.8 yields 158.6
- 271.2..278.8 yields 153.4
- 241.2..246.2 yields 178.8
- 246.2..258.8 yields 167.4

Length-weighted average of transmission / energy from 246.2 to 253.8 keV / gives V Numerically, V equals 182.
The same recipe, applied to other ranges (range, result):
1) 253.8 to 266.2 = 167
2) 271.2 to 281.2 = 158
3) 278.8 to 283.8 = 162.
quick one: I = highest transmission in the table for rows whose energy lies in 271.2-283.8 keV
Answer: 166.6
